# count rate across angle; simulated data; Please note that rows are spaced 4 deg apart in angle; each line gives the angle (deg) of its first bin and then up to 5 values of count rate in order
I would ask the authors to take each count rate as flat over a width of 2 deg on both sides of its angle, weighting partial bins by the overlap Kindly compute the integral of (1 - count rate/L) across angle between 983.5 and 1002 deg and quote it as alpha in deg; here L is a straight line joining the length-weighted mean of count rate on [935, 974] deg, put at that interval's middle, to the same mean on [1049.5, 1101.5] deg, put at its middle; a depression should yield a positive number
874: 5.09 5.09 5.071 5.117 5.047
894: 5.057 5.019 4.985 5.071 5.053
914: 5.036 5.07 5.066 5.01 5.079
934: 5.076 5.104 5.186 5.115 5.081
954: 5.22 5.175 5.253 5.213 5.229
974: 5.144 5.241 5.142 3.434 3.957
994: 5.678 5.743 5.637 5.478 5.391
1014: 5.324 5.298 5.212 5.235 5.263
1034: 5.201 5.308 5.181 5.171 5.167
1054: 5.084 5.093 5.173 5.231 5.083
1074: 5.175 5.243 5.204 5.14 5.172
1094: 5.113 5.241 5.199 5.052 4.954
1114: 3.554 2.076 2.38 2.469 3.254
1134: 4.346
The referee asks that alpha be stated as 1.3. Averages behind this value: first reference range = 5.17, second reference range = 5.16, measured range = 4.82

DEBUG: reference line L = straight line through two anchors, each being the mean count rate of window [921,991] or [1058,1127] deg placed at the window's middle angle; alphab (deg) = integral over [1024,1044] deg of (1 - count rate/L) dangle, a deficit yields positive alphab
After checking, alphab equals -2.0 deg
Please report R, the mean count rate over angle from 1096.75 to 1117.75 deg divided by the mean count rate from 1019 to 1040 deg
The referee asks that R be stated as 0.9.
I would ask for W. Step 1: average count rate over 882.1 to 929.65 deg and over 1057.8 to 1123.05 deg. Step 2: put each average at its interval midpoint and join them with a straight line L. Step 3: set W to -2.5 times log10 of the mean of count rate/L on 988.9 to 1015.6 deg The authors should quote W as -0.101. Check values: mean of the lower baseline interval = 5.05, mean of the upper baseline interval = 4.73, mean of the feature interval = 5.36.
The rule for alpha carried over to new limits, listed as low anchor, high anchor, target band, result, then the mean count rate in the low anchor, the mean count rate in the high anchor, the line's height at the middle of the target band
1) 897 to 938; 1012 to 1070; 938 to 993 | 1.5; 5.05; 5.21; 5.11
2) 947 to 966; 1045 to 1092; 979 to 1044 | 0.2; 5.18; 5.16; 5.17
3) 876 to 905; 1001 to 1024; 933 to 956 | 0.3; 5.06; 5.38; 5.2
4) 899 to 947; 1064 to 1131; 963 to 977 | -0.8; 5.07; 4.46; 4.91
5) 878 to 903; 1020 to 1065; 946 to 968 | -0.3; 5.06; 5.19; 5.11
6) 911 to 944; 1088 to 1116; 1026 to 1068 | -2.0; 5.08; 4.9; 4.95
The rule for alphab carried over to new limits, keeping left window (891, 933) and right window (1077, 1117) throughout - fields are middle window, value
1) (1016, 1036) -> -1.13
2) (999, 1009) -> -1.17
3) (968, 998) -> 0.60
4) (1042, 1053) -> -0.49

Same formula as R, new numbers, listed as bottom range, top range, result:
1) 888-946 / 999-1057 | 1.04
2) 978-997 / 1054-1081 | 1.10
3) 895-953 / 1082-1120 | 0.92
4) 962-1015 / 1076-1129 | 0.85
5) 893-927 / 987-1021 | 1.04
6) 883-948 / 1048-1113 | 1.01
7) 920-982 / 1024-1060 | 1.01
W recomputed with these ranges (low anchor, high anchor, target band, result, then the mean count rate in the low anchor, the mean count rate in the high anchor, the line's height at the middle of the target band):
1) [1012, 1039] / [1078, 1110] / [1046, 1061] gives 0.02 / 5.26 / 5.15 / 5.22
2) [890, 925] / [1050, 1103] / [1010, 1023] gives -0.04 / 5.04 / 5.16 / 5.12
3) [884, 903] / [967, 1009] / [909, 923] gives 0.00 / 5.05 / 5.08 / 5.06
